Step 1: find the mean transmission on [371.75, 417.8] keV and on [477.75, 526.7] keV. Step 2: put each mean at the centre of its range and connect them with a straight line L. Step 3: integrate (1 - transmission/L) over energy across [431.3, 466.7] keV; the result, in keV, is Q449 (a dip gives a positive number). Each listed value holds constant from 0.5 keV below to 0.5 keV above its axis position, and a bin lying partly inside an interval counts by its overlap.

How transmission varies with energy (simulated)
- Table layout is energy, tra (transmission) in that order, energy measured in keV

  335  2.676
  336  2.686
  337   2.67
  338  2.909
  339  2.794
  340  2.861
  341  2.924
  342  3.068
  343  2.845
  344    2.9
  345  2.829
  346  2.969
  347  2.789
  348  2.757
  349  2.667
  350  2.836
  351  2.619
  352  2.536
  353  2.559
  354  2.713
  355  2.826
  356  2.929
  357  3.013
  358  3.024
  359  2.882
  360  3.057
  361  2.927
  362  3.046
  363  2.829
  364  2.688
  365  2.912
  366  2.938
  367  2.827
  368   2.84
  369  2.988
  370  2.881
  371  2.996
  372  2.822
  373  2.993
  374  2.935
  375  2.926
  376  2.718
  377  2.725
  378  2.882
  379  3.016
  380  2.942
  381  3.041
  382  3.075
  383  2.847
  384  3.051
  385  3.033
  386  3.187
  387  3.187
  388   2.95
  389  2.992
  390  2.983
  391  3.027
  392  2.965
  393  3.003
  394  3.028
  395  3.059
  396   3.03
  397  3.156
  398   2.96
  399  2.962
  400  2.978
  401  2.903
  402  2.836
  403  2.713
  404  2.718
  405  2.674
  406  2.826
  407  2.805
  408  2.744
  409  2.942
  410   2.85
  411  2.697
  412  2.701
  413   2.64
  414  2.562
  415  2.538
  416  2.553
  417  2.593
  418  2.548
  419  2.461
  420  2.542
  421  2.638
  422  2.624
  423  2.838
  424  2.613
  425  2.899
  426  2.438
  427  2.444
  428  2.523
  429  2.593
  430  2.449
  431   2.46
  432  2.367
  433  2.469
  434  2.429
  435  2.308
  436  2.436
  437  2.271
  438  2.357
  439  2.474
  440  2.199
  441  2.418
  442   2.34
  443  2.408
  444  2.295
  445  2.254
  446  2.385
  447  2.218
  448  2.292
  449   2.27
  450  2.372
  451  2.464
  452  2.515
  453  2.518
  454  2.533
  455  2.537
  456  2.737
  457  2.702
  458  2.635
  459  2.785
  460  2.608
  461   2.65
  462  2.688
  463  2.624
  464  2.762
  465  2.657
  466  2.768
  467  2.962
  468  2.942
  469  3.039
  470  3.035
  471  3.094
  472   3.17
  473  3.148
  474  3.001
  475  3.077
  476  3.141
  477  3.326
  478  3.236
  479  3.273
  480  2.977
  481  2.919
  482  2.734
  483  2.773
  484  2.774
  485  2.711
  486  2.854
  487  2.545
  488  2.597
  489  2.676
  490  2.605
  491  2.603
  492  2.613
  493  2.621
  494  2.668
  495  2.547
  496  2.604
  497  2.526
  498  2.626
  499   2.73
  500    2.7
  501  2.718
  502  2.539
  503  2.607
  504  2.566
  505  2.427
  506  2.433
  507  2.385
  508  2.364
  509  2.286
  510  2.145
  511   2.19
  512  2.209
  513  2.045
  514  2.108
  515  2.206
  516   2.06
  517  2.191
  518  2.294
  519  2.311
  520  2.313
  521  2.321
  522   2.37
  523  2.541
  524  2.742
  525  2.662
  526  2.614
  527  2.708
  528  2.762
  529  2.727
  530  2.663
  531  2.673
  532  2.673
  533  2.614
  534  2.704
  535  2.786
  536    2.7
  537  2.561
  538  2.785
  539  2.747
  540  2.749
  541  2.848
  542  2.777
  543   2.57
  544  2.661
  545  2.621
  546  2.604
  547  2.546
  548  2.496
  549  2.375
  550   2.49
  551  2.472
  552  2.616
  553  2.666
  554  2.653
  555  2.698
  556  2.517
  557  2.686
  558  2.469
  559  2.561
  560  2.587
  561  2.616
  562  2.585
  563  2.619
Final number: 2.97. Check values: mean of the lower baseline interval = 2.88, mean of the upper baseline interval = 2.54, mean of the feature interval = 2.48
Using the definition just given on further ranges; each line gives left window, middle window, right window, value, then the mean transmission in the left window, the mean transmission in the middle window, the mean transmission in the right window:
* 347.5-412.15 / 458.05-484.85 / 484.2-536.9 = -2.96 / 2.9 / 2.92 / 2.52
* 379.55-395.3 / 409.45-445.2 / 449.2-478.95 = 5.01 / 3.02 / 2.51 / 2.82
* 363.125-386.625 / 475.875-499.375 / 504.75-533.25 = -2.30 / 2.92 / 2.77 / 2.41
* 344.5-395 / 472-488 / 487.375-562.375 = -1.89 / 2.91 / 2.96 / 2.54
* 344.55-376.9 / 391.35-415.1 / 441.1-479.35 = -0.49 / 2.85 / 2.85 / 2.72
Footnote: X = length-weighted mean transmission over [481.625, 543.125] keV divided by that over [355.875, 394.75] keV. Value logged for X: 0.9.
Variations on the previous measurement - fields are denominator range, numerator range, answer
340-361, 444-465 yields 0.89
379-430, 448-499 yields 0.98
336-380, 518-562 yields 0.91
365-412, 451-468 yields 0.91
